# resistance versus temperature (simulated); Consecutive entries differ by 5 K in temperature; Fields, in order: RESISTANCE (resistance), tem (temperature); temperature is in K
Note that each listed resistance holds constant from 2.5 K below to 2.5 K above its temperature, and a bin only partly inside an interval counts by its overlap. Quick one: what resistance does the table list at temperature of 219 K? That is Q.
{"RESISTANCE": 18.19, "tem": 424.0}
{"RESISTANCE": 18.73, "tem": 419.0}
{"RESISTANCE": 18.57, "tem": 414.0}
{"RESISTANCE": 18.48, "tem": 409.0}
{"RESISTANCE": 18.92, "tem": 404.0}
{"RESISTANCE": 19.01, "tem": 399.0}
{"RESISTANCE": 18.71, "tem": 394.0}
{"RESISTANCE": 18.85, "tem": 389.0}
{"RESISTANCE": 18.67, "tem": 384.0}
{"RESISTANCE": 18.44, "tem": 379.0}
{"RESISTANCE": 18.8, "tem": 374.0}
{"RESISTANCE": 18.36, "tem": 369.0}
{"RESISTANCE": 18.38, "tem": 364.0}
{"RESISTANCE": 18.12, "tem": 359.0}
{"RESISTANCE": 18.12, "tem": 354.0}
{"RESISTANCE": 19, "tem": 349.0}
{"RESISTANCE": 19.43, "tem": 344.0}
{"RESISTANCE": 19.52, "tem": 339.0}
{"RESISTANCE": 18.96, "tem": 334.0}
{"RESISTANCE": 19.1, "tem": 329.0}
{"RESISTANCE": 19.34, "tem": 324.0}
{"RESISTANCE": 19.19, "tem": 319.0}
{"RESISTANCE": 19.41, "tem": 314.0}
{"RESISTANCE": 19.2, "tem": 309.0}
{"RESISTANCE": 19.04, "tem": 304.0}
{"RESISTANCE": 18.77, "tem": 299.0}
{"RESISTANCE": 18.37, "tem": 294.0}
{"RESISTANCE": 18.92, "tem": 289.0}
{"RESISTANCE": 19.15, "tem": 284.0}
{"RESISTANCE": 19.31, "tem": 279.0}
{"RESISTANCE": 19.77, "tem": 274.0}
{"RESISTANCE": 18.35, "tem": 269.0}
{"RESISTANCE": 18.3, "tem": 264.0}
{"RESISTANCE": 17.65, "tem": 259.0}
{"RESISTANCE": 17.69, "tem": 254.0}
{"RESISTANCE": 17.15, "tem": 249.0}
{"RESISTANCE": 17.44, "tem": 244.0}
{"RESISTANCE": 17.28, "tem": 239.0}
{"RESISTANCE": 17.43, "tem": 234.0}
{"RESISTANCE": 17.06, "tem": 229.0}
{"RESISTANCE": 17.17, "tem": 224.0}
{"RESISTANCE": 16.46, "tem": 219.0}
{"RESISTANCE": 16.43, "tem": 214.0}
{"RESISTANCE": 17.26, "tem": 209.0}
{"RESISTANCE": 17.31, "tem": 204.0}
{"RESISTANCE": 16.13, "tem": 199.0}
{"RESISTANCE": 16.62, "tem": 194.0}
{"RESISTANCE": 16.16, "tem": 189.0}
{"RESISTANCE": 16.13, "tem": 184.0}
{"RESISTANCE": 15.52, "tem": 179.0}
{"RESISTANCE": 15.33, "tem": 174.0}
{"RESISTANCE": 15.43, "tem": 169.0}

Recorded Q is 16.46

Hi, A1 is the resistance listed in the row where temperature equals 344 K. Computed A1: 19.43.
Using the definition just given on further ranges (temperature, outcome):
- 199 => 16.13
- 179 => 15.52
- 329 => 19.1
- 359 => 18.12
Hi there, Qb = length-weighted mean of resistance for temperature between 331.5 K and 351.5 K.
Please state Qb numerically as 19.2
